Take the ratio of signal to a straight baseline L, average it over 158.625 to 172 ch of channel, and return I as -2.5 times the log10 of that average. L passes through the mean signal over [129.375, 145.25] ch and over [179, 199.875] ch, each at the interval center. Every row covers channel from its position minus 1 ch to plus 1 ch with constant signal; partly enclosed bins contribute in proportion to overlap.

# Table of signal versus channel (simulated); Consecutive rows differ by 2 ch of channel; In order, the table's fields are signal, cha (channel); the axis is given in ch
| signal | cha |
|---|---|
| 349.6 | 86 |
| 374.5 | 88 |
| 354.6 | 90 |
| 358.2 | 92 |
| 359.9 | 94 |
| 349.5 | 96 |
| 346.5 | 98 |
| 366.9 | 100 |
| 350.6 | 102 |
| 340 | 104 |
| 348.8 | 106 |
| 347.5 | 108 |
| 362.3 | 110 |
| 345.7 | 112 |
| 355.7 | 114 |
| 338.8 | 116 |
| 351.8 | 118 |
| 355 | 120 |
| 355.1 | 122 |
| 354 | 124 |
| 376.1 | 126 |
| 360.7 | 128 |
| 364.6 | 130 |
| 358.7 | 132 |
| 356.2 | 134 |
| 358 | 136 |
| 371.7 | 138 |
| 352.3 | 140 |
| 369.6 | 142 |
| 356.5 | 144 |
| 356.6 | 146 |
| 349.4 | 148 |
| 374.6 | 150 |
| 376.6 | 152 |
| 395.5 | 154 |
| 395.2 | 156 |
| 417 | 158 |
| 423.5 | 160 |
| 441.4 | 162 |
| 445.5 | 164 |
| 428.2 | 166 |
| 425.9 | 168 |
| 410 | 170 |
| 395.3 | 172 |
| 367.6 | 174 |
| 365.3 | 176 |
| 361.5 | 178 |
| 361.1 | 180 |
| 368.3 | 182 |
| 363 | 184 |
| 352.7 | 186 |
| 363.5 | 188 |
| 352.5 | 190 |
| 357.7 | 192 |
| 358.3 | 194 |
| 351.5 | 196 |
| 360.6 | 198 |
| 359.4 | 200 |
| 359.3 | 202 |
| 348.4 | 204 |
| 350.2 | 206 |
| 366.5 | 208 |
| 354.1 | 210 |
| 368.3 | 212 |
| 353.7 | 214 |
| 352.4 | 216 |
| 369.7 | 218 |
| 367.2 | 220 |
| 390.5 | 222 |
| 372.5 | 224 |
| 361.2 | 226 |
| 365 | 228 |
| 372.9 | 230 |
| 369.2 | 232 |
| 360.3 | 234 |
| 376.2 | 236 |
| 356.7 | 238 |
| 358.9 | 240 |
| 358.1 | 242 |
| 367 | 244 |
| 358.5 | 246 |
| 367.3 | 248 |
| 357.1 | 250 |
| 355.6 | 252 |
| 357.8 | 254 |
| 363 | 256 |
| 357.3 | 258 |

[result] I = -0.18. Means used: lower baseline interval 361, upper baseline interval 359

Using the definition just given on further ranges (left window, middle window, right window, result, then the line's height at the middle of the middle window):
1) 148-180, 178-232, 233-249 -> 0.052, 380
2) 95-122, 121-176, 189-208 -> -0.087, 353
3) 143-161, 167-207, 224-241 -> 0.026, 375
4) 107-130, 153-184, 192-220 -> -0.121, 357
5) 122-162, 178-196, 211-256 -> 0.029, 369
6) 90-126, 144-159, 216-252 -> -0.064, 357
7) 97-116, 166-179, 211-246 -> -0.092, 359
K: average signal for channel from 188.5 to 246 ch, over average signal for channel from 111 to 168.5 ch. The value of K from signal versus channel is 0.96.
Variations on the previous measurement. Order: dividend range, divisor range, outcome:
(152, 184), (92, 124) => 1.13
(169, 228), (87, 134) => 1.02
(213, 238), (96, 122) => 1.05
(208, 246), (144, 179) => 0.92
